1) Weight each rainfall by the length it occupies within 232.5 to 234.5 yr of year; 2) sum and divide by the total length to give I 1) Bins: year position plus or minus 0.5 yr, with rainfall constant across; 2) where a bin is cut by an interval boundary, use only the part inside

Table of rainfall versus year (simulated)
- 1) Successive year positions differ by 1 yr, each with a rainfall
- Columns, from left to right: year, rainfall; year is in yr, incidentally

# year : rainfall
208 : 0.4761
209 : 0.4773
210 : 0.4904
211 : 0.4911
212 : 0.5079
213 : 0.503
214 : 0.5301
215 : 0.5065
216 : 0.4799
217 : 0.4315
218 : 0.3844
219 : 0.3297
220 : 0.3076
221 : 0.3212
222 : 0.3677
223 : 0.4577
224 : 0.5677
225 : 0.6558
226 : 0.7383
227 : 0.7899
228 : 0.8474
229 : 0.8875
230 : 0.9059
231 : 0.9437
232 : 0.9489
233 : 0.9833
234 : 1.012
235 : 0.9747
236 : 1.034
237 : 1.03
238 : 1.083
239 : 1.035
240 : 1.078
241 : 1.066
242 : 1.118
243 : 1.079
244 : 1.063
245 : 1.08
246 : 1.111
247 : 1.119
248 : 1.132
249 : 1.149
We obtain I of 0.998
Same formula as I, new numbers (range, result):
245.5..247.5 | 1.11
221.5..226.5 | 0.557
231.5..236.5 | 0.991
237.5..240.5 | 1.07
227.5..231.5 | 0.896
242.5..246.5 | 1.08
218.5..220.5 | 0.319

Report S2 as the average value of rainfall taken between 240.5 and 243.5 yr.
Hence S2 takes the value 1.09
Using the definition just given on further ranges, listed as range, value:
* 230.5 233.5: 0.959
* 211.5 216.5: 0.505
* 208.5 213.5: 0.494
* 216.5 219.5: 0.382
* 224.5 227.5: 0.728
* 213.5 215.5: 0.518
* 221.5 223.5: 0.413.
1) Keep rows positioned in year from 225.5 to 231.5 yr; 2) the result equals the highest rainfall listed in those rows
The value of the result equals 0.9437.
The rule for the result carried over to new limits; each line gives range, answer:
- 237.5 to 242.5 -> 1.118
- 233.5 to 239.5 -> 1.083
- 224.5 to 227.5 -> 0.7899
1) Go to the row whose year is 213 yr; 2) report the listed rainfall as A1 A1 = 0.503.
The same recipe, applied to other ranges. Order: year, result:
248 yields 1.132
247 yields 1.119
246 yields 1.111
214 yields 0.5301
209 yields 0.4773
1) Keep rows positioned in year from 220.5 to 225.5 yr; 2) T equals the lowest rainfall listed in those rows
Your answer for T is 0.3212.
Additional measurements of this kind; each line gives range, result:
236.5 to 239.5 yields 1.03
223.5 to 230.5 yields 0.5677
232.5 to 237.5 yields 0.9747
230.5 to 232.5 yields 0.9437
